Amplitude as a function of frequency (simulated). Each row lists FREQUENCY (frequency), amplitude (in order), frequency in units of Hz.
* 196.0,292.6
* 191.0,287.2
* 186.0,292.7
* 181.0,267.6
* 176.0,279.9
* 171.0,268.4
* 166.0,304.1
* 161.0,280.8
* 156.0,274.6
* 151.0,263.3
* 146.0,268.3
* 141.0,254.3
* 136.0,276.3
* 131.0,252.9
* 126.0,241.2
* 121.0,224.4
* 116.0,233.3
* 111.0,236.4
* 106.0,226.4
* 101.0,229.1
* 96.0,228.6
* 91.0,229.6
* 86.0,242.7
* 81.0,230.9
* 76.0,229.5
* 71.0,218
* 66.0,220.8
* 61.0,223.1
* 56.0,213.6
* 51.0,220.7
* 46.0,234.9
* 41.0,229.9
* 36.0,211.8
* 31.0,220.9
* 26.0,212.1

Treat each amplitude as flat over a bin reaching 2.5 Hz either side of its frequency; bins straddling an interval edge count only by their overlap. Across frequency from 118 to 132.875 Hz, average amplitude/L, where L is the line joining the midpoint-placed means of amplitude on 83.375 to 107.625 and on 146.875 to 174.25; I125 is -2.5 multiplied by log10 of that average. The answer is 0.06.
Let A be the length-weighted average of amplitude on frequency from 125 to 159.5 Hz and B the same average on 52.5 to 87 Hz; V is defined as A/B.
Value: 1.17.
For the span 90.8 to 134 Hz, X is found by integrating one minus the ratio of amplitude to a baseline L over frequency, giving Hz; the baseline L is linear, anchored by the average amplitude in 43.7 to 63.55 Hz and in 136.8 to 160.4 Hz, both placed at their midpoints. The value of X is 2.8 Hz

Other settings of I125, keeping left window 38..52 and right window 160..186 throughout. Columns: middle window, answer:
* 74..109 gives 0.08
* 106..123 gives 0.12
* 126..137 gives 0.03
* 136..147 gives 0.02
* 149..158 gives 0.02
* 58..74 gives 0.08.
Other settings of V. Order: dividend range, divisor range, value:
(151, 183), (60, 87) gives 1.23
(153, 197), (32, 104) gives 1.25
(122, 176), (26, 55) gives 1.21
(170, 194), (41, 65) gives 1.25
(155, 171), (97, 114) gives 1.24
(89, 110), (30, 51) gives 1.02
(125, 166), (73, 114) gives 1.15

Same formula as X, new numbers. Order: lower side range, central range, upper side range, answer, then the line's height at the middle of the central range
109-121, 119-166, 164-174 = -0.50 Hz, 259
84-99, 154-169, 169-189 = -0.98 Hz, 269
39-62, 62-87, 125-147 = 0.75 Hz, 234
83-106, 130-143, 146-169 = 0.04 Hz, 263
